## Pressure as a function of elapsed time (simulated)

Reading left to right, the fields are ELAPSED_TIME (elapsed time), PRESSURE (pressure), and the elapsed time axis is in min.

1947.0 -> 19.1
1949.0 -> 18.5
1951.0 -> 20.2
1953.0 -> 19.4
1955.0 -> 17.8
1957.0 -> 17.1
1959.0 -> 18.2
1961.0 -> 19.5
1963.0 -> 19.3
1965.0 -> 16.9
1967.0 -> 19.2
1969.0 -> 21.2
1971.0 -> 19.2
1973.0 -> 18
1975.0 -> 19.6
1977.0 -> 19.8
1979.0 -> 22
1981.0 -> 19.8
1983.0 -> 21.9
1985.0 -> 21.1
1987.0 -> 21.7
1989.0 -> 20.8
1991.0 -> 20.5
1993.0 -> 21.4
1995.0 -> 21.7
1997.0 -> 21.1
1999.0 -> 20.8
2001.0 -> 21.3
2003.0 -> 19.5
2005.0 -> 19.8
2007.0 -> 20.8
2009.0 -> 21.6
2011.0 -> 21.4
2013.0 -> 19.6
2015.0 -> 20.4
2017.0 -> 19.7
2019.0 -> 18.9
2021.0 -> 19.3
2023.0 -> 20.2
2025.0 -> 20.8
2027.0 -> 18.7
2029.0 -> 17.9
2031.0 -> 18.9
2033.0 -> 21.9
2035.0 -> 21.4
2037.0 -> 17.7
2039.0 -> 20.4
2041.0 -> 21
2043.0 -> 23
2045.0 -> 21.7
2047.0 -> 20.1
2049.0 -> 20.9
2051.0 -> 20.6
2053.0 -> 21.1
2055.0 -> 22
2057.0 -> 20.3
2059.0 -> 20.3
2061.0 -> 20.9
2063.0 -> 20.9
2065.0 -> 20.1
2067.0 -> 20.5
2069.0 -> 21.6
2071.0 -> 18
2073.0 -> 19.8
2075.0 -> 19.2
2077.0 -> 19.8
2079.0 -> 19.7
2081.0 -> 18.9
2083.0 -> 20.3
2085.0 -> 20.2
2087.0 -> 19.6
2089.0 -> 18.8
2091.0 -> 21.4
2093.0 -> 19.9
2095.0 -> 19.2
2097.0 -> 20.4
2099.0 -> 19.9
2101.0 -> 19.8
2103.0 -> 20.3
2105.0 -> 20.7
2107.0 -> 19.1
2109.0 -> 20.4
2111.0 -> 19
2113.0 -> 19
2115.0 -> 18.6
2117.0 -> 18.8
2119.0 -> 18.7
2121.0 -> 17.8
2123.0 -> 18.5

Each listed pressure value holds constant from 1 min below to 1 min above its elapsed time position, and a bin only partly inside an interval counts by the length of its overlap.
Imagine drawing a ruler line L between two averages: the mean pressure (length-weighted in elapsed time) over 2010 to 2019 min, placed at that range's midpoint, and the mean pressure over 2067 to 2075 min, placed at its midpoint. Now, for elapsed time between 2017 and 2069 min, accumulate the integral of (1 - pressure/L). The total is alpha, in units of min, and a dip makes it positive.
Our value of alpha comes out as -1.1 min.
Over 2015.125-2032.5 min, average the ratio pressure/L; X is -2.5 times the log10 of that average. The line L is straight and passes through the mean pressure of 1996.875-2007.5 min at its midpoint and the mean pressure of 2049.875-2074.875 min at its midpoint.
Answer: 0.06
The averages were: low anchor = 20.5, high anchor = 20.5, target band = 19.4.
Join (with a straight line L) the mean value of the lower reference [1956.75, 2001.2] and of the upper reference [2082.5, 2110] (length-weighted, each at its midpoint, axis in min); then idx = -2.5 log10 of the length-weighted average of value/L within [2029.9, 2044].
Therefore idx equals -0.03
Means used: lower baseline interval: 20.1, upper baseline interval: 20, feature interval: 20.6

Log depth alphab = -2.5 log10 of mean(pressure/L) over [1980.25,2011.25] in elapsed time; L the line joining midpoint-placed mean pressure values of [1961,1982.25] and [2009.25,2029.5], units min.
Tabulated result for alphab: -0.07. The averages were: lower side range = 19.5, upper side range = 19.8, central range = 20.9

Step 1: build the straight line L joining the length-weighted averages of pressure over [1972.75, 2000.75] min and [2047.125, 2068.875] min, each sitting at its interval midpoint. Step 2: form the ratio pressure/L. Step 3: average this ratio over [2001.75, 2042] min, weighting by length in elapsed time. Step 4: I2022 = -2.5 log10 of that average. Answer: 0.04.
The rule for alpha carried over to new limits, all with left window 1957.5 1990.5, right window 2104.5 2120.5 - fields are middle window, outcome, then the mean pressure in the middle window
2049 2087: -1.6 min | 20.2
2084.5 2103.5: -0.6 min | 19.9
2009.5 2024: -0.2 min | 20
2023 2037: -0.1 min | 19.8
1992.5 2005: -0.7 min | 20.9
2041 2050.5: -0.9 min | 21.3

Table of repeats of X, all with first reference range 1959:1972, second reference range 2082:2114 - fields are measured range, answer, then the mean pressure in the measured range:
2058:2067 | -0.05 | 20.5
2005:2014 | -0.07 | 20.7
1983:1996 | -0.11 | 21.3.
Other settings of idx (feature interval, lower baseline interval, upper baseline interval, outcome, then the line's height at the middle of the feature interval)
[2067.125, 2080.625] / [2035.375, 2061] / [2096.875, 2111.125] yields 0.04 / 20.4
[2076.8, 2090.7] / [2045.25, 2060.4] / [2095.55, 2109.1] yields 0.03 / 20.3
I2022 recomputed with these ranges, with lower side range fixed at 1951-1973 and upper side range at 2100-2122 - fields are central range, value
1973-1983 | -0.08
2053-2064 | -0.10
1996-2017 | -0.09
